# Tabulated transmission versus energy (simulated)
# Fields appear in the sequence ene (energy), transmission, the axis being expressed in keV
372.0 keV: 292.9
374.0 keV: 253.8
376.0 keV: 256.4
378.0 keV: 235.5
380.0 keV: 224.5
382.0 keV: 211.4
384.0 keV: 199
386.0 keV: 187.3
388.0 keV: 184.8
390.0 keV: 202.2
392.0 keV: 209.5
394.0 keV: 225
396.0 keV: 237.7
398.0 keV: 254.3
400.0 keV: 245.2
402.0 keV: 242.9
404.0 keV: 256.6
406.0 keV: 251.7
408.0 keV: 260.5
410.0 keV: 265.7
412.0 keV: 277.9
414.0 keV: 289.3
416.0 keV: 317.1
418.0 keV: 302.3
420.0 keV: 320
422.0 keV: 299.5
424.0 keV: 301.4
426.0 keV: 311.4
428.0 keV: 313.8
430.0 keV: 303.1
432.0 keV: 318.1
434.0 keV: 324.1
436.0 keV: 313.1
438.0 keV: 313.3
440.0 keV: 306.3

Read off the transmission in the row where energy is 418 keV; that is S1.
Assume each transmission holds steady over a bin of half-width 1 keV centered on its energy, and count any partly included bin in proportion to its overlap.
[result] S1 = 302.3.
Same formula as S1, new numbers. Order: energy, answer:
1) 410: 265.7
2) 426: 311.4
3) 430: 303.1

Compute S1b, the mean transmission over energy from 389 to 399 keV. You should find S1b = 226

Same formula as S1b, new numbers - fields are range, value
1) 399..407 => 249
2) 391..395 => 217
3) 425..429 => 313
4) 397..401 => 250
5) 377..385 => 218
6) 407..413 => 268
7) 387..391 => 194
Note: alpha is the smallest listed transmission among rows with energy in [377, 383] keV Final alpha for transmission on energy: 211.4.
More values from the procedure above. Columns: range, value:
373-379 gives 235.5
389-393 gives 202.2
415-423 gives 299.5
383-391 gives 184.8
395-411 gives 237.7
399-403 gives 242.9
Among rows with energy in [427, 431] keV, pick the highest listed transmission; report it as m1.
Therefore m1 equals 313.8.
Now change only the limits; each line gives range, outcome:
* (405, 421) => 320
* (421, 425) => 301.4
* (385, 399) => 254.3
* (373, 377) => 256.4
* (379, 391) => 224.5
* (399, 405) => 256.6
